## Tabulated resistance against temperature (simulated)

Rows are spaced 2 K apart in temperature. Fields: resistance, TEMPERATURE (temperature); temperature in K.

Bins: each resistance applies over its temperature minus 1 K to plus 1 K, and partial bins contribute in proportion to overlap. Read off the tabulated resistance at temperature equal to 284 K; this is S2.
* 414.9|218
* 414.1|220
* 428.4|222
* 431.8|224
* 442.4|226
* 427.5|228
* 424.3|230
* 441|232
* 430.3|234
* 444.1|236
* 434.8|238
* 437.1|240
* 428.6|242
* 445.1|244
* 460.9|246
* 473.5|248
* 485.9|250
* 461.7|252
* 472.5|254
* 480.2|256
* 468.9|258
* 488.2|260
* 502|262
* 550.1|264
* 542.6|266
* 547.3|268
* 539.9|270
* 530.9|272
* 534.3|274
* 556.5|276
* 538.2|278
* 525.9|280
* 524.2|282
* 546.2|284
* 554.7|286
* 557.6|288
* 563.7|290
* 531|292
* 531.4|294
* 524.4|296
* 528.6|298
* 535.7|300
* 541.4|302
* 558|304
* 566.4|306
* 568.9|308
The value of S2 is 546.2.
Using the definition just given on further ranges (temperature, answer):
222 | 428.4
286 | 554.7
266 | 542.6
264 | 550.1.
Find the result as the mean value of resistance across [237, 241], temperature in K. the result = 436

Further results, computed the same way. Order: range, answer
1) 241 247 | 445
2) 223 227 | 437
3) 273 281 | 539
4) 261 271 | 536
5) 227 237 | 433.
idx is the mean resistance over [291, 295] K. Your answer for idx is 531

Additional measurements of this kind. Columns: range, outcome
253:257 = 476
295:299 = 526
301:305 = 550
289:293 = 547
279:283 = 525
